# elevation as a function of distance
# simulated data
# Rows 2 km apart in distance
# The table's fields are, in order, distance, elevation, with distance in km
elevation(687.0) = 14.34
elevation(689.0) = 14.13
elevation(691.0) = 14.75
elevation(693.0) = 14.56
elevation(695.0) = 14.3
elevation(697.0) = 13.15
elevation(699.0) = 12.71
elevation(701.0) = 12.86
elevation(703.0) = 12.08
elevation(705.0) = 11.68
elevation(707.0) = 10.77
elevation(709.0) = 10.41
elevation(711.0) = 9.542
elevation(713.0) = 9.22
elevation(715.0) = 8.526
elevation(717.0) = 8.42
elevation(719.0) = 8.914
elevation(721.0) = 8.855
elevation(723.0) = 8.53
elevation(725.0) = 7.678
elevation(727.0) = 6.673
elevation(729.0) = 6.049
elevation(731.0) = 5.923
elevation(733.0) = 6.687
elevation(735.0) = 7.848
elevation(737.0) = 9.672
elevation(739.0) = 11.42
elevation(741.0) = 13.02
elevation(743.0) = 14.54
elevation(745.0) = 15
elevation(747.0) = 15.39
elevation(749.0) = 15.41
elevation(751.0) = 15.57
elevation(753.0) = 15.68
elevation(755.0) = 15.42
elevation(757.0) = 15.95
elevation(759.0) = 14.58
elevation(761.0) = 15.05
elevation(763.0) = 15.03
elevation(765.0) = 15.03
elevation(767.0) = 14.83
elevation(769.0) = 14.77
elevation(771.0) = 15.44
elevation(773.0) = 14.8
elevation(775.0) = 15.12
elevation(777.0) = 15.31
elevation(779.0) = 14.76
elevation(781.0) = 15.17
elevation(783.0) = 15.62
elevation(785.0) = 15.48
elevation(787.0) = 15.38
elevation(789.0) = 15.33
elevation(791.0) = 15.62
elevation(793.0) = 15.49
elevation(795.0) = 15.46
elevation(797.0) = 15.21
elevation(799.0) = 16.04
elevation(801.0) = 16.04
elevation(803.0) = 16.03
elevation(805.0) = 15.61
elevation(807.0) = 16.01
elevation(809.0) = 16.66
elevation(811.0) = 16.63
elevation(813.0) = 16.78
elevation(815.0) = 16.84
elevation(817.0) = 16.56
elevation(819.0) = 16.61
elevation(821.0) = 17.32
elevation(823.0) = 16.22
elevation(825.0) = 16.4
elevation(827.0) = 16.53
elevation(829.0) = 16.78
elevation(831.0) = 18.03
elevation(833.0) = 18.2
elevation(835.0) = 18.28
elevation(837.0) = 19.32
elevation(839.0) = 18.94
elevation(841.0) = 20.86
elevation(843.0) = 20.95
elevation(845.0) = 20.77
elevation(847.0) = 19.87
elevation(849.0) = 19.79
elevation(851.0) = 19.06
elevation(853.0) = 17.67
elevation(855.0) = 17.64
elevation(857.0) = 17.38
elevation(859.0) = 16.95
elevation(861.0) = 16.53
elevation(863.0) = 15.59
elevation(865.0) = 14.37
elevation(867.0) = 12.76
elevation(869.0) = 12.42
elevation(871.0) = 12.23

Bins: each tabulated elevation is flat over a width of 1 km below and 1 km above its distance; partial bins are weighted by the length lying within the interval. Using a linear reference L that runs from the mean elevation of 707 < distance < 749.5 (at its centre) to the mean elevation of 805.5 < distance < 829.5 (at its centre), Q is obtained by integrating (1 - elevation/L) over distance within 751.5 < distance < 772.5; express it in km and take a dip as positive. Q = -4.76 km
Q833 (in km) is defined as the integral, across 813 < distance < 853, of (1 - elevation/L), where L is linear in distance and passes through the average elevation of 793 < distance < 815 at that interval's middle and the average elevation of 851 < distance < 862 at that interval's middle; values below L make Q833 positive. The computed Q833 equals -3.4 km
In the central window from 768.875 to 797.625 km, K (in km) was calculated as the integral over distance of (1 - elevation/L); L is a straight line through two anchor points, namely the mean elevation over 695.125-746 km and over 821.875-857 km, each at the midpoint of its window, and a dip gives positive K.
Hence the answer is -1.5 km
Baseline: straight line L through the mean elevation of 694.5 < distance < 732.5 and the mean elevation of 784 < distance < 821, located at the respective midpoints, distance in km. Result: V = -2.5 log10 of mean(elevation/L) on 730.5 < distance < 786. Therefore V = -0.081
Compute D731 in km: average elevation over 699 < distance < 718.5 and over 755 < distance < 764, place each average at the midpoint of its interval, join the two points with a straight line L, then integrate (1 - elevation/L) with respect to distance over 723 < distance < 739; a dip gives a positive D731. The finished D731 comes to 6.37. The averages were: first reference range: 10.5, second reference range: 15.2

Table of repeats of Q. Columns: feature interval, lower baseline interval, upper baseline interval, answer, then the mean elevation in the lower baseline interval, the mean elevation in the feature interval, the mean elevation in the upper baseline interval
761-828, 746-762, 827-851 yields 5.5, 15.4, 15.8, 19.1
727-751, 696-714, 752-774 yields 4.8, 11.4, 11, 15.1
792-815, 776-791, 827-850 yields 0.9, 15.3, 16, 19.1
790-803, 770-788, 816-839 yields 0.3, 15.2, 15.7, 17.4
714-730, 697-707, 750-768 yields 6.4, 12.3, 7.96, 15.2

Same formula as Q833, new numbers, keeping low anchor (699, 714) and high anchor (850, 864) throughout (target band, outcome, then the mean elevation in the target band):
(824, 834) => -0.67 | 17.2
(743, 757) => -2.77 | 15.4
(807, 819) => -0.92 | 16.6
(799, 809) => -0.62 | 16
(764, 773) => -0.91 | 15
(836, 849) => -2.67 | 20.1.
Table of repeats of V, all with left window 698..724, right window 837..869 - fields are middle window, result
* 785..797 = -0.07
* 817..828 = -0.03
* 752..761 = -0.21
